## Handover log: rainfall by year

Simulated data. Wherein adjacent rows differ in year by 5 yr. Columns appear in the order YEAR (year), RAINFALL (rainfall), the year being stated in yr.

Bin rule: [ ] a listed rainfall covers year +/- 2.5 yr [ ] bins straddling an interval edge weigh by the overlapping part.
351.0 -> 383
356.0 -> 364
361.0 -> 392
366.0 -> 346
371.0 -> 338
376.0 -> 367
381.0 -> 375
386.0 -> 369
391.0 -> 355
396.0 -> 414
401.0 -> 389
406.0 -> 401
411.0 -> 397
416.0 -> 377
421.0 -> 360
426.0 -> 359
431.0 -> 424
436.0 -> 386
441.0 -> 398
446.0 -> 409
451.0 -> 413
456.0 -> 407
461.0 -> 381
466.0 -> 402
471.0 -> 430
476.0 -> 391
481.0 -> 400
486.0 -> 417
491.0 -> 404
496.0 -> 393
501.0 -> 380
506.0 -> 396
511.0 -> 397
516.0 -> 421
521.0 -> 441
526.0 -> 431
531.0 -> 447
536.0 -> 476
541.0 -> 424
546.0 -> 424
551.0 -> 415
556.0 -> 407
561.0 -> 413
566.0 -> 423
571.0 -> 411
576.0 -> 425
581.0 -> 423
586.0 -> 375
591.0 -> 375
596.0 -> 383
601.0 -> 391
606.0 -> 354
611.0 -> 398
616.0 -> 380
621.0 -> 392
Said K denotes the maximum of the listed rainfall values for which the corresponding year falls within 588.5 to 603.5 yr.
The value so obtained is 391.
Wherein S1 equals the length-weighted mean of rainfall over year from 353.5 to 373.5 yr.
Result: 360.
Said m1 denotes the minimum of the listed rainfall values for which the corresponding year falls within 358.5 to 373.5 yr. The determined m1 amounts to 338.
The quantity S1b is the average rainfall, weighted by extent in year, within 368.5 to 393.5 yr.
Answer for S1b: 361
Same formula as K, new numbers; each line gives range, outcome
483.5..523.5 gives 441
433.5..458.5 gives 413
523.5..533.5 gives 447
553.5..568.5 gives 423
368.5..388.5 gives 375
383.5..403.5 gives 414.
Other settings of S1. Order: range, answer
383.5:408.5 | 386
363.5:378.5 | 350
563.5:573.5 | 417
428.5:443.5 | 403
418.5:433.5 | 381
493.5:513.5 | 392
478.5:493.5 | 407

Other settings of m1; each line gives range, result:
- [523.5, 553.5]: 415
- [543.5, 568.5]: 407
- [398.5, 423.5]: 360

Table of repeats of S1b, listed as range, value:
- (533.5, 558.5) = 429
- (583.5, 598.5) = 378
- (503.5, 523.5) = 414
